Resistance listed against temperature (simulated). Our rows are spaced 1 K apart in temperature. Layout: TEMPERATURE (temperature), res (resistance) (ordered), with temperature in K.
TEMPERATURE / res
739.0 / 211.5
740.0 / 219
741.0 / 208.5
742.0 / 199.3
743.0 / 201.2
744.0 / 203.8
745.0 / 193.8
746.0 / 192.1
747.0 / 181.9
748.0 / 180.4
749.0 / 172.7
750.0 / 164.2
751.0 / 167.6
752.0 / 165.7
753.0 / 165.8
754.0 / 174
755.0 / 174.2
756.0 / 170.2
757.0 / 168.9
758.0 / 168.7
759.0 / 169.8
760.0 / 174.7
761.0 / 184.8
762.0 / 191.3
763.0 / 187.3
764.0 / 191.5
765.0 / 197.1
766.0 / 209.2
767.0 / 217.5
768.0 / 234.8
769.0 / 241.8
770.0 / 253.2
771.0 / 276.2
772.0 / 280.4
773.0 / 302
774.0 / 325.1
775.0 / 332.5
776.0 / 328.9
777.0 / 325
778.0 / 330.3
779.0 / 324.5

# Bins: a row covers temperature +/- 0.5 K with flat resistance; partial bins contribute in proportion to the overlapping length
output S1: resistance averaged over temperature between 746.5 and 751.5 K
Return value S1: 173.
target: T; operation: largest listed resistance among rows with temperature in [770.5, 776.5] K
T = 332.5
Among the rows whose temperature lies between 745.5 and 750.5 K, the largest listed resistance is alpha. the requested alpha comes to 192.1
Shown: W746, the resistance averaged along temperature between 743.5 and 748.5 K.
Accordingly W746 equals 190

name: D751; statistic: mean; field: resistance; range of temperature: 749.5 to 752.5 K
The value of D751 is 166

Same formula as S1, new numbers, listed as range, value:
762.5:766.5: 196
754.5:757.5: 171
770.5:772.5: 278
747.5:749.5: 177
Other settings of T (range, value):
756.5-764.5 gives 191.5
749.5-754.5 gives 174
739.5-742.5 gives 219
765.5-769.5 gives 241.8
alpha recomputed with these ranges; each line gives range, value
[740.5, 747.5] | 208.5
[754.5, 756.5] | 174.2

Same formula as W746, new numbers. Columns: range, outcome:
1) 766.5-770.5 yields 237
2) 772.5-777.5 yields 323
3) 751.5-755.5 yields 170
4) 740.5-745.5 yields 201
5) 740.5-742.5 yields 204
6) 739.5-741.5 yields 214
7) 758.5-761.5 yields 176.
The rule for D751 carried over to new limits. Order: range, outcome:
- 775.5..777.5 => 327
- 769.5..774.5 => 287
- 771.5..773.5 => 291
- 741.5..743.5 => 200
